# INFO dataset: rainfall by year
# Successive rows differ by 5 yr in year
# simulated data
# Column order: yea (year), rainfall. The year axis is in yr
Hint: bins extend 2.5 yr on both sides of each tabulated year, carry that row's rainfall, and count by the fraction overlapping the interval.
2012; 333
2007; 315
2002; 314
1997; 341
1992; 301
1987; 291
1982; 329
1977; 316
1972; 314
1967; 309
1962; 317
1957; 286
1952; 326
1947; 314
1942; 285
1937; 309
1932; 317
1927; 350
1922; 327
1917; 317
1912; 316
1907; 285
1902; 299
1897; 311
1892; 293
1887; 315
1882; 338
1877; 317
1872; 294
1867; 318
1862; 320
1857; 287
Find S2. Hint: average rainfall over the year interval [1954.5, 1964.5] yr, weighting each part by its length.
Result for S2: 302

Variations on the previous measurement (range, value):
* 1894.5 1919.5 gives 306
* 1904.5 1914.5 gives 300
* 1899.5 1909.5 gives 292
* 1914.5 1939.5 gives 324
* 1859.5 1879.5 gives 312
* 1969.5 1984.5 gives 320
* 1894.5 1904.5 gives 305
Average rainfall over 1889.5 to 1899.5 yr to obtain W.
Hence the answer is 302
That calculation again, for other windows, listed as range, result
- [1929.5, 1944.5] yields 304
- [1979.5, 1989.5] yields 310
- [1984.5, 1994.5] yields 296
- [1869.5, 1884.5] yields 316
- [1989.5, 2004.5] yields 319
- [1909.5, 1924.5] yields 320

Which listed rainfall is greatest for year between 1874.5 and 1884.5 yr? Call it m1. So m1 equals 338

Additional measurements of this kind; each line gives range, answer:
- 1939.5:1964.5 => 326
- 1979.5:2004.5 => 341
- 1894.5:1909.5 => 311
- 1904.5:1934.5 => 350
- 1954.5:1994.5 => 329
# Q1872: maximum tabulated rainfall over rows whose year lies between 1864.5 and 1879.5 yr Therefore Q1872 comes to 318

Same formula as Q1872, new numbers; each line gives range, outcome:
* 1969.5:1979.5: 316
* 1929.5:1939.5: 317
